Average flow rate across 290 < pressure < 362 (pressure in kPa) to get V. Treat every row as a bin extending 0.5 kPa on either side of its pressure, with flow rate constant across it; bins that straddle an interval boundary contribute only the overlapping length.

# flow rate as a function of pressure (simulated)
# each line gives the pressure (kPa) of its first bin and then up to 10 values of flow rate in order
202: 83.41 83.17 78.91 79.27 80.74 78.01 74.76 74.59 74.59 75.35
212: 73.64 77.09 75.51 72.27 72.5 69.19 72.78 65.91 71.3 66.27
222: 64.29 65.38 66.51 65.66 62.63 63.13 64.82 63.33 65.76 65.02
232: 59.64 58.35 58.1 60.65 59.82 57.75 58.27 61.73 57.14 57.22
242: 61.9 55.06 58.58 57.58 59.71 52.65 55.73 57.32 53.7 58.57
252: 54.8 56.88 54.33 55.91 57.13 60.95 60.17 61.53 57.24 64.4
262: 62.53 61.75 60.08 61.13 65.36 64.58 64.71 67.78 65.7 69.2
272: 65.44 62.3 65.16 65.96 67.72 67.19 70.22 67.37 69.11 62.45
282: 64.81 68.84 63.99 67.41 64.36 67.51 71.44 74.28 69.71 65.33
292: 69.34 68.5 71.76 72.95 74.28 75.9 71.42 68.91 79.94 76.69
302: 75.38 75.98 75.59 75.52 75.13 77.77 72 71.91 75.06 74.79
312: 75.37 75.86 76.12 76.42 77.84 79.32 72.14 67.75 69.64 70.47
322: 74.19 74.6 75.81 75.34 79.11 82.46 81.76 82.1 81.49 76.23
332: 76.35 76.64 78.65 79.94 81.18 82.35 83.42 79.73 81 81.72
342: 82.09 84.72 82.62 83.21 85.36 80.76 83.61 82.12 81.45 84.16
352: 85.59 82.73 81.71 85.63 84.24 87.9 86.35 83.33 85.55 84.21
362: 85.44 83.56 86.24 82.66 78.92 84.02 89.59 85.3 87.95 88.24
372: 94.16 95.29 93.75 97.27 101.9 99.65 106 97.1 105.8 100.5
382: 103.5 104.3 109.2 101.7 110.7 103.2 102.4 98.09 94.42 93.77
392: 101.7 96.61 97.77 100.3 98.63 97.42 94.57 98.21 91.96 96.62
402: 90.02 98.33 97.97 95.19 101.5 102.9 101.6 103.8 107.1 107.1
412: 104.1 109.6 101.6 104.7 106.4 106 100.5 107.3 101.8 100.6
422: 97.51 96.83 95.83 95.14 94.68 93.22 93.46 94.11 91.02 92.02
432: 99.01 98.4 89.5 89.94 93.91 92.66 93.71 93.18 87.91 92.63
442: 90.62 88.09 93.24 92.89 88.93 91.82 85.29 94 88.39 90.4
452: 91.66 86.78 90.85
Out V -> 78.1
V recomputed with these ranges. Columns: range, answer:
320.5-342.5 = 78.9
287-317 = 73.8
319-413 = 89.8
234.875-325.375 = 66.7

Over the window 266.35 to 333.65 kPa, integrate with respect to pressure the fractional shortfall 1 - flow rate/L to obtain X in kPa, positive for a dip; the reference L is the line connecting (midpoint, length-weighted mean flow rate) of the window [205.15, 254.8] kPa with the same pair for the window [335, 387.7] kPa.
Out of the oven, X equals 4.82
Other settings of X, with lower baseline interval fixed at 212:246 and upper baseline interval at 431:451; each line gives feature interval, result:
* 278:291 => 0.67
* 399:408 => -1.07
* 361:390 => -4.21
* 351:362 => -0.55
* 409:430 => -2.79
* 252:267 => 1.79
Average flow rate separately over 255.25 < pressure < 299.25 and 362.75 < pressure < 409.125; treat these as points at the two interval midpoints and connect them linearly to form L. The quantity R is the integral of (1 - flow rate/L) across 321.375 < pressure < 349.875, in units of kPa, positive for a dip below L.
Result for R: 0.8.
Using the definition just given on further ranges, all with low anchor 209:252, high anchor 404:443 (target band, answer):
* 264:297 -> 2.4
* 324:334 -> 0.3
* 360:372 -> 0.3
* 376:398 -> -2.3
